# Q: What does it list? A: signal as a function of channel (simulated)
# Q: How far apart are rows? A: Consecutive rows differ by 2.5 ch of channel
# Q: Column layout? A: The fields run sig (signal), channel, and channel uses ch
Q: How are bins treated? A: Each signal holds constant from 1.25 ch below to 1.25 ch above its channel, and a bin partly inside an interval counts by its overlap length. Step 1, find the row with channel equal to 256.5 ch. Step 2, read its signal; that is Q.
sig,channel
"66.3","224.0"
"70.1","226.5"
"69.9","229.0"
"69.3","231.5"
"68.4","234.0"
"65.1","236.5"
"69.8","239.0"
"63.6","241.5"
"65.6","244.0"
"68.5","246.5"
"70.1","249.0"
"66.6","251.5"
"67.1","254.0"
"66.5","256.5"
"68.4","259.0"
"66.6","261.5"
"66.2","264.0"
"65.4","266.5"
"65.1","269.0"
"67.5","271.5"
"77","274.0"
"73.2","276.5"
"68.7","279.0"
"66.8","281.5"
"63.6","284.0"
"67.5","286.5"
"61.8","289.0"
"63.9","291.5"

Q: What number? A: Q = 66.5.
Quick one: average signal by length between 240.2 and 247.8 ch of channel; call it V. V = 66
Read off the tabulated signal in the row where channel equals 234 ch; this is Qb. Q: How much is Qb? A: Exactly 68.4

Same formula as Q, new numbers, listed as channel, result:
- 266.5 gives 65.4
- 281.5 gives 66.8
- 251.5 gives 66.6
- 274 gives 77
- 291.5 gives 63.9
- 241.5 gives 63.6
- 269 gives 65.1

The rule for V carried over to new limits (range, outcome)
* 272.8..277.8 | 75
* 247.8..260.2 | 67.7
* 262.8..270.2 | 65.6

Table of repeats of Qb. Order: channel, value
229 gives 69.9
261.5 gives 66.6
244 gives 65.6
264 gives 66.2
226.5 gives 70.1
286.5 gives 67.5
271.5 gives 67.5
